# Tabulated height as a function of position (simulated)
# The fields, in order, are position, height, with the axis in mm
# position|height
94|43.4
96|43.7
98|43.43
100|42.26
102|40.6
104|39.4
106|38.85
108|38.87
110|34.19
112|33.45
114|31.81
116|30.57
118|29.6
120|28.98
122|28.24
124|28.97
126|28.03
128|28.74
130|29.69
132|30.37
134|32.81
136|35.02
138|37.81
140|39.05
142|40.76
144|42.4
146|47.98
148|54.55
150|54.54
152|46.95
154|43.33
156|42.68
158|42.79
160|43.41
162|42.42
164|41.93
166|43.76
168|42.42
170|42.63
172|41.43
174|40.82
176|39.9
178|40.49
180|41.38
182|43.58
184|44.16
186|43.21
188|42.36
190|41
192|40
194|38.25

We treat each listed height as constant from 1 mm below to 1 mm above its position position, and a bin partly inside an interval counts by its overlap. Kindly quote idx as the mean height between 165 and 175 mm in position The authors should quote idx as 42.2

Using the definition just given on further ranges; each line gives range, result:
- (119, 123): 28.6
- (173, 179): 40.4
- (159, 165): 42.6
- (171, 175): 41.1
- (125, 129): 28.4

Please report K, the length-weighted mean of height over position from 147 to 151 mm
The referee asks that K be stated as 54.5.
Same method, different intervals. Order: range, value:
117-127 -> 28.8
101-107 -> 39.6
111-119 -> 31.4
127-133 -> 29.6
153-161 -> 43.1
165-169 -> 43.1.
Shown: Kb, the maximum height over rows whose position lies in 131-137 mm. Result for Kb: 35.02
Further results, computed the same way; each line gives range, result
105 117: 38.87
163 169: 43.76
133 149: 54.55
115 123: 30.57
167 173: 42.63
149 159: 54.54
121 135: 32.81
